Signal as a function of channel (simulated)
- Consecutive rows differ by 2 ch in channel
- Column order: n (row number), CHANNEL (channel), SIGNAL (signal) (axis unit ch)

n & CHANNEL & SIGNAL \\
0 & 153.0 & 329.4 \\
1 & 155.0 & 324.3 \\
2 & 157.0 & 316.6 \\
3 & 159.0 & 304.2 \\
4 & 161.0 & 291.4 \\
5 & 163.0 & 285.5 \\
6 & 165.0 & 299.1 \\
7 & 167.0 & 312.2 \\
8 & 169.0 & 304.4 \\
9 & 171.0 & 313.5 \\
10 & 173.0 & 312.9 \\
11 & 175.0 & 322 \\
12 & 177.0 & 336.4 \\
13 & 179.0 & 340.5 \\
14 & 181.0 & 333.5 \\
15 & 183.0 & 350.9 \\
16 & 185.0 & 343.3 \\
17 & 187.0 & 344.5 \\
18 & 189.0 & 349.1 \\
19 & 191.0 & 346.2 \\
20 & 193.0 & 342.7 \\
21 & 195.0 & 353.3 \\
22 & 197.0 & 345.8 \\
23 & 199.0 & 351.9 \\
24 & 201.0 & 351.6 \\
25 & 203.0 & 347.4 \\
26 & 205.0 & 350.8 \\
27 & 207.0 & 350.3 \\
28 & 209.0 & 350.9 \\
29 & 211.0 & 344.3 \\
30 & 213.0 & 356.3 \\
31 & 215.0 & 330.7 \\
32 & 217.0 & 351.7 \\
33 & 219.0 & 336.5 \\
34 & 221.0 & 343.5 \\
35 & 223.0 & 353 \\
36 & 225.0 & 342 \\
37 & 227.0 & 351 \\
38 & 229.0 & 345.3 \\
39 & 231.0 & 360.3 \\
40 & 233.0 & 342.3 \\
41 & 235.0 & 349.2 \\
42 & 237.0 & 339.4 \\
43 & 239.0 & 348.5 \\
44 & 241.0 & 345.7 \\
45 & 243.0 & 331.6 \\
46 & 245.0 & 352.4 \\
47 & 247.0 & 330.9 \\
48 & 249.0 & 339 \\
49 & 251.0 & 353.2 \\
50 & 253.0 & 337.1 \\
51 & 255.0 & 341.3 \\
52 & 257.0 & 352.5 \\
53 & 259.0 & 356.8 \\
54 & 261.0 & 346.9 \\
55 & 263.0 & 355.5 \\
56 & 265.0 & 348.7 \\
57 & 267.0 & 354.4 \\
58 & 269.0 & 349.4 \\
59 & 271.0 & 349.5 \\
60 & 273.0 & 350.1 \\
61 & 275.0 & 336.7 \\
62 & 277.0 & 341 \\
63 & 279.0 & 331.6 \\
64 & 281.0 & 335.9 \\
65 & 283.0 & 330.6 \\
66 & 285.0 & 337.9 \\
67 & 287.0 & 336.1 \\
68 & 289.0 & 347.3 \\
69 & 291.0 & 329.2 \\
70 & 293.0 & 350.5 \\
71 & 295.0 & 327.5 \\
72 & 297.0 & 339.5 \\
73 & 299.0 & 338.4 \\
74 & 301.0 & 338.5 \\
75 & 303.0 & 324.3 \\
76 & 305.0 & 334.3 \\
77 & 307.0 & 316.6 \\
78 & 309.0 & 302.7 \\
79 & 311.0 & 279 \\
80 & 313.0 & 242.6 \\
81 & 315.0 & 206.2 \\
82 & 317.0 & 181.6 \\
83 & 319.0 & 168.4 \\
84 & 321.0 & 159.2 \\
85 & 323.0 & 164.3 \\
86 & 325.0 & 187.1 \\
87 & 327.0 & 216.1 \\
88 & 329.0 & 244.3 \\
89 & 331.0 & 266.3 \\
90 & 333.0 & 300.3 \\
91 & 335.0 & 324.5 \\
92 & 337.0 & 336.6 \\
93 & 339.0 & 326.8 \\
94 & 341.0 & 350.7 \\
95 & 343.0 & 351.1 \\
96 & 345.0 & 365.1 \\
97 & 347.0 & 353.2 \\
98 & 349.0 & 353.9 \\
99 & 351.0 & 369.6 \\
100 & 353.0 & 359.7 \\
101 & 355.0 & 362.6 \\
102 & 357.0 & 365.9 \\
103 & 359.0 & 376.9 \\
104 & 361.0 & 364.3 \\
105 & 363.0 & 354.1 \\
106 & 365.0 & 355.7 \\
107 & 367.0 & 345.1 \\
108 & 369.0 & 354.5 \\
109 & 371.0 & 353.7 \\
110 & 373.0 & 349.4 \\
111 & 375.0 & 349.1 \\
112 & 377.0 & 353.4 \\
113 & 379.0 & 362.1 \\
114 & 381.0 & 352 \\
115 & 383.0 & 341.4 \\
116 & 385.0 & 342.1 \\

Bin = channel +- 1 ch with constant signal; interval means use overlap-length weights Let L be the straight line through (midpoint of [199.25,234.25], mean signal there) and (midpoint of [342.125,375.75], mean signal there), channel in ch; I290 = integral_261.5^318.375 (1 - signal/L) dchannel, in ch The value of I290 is 5.1 ch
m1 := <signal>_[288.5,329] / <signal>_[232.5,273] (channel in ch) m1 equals 0.78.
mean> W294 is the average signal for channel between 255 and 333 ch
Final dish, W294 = 303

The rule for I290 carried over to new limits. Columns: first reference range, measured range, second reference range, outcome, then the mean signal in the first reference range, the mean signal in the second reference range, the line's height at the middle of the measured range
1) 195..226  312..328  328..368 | 7.09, 347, 341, 343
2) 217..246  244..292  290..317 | -2.70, 346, 305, 325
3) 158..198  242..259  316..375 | -1.27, 327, 310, 319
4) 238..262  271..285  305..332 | -1.92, 345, 230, 298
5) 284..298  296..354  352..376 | 9.65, 338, 358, 347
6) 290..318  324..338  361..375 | 2.40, 301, 353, 323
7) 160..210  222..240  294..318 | -1.67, 333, 294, 318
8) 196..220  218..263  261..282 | 0.09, 347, 345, 346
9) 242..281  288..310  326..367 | 0.58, 345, 335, 341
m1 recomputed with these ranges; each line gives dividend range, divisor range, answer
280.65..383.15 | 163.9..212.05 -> 0.94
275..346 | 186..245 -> 0.85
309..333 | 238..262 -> 0.63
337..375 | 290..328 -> 1.32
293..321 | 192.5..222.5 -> 0.81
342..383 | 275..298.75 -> 1.06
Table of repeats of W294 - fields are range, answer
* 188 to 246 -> 347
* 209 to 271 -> 346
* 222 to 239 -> 348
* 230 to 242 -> 348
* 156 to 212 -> 332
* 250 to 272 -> 350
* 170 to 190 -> 335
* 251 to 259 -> 346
